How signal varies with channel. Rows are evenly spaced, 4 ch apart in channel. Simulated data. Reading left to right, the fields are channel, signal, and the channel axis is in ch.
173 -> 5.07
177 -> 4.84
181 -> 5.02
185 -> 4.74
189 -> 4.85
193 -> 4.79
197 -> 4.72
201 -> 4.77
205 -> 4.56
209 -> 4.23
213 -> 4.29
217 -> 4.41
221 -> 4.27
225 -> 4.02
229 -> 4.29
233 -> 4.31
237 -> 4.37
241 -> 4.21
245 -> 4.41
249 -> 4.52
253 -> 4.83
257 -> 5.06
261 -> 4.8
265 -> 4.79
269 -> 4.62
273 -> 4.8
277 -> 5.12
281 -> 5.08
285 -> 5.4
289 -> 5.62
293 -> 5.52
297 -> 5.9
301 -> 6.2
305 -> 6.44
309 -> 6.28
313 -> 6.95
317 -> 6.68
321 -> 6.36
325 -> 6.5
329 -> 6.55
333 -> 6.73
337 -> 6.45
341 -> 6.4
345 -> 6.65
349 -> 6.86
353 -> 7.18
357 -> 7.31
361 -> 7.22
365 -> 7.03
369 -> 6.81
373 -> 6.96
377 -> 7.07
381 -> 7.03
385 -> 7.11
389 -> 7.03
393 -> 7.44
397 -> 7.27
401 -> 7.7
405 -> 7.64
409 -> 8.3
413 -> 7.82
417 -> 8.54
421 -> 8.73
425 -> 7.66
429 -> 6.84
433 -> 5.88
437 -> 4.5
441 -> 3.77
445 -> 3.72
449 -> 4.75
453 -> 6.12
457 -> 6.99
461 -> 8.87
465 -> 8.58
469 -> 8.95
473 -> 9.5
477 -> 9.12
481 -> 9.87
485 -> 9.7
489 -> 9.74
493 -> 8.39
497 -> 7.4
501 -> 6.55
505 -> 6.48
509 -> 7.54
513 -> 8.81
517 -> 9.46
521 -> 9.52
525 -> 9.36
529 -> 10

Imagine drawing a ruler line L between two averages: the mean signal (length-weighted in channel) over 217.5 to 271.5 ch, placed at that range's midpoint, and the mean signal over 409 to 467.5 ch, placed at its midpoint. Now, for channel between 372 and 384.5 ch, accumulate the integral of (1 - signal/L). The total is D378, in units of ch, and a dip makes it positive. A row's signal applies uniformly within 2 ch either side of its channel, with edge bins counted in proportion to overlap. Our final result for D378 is -2.1 ch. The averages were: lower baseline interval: 4.5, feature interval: 7.04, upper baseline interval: 6.7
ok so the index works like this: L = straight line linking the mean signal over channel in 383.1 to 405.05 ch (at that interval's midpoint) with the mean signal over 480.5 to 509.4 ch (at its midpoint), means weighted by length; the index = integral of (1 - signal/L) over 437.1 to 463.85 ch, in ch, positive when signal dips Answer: 7.2 ch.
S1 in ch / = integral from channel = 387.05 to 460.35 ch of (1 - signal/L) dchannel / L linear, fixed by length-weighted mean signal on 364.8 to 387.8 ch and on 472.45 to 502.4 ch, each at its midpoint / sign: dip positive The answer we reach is 9.2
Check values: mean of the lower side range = 7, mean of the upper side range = 8.79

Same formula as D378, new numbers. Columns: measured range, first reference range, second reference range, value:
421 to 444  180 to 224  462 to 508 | 5.6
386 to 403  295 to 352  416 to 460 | -2.9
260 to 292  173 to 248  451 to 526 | 2.4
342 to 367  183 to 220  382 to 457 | -3.8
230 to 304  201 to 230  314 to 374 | 4.7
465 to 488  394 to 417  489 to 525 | -3.7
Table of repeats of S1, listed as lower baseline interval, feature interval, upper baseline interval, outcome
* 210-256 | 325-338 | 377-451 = -2.1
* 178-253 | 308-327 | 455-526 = -1.7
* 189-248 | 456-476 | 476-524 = -1.6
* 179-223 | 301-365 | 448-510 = -4.5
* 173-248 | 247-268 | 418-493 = 1.2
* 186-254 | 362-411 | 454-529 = -1.9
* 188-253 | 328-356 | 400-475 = -3.7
